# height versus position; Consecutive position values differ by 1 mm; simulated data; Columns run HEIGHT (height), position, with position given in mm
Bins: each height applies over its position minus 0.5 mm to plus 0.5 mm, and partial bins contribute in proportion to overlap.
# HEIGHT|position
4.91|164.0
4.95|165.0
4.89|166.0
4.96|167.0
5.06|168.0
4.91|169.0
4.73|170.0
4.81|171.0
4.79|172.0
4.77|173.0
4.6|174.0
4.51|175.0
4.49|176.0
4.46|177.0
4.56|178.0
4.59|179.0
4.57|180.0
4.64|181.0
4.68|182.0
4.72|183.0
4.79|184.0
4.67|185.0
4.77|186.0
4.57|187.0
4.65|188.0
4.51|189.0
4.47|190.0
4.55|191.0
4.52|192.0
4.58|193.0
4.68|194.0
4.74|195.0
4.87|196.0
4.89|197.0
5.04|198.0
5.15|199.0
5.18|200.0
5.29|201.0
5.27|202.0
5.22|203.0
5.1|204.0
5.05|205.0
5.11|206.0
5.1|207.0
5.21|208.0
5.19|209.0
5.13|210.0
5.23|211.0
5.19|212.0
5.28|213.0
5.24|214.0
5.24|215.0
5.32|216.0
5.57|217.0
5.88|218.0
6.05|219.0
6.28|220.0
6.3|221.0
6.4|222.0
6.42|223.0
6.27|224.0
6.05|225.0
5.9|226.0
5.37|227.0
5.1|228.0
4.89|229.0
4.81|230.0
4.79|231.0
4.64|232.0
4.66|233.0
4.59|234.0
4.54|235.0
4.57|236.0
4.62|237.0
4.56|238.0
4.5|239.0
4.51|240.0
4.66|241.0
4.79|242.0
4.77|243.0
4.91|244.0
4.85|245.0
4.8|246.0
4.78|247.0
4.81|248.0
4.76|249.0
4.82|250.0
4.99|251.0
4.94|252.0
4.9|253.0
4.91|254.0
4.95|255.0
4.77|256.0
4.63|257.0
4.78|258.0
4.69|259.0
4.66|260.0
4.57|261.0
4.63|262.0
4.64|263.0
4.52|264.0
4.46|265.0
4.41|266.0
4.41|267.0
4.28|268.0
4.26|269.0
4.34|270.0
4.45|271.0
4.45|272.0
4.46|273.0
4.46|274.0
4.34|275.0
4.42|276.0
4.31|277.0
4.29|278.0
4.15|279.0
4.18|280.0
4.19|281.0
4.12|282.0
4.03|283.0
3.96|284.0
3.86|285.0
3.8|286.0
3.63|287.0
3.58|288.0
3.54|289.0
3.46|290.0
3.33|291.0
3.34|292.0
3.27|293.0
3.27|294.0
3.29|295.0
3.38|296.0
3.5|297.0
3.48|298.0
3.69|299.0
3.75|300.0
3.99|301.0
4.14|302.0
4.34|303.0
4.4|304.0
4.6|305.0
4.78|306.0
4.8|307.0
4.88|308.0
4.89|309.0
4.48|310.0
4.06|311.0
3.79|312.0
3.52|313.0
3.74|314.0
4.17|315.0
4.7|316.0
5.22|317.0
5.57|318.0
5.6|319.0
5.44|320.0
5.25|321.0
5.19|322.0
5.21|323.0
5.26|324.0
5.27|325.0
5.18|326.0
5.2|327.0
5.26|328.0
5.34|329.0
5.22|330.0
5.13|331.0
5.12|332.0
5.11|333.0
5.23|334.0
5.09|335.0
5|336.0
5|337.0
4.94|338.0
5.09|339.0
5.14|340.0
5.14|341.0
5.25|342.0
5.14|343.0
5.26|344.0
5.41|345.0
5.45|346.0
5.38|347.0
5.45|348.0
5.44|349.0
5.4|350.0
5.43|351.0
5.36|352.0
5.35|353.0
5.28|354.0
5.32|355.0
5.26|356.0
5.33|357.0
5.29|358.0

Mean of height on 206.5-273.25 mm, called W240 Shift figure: 4.98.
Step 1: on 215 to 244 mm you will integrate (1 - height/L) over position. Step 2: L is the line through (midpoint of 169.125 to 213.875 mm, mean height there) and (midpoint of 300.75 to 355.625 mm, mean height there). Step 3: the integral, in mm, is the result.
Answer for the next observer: -2.1 mm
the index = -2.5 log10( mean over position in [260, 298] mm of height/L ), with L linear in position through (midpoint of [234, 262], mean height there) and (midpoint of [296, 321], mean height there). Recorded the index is 0.13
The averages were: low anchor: 4.74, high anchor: 4.39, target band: 4.04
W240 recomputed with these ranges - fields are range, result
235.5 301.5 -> 4.29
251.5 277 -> 4.57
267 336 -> 4.39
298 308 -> 4.27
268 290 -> 4.12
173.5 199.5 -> 4.66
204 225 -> 5.57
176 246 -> 5.03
